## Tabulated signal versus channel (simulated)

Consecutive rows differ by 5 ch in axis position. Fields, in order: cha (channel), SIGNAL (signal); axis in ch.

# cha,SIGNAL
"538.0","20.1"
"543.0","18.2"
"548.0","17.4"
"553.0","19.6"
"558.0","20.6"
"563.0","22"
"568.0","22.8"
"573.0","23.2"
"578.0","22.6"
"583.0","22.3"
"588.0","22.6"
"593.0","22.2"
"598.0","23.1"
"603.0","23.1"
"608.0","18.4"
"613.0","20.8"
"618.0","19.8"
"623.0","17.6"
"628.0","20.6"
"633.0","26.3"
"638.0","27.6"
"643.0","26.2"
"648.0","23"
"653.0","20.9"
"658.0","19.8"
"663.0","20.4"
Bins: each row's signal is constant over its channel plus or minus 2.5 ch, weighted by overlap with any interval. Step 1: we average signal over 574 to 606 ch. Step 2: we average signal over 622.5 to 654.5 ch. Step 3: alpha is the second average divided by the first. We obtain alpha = 1.04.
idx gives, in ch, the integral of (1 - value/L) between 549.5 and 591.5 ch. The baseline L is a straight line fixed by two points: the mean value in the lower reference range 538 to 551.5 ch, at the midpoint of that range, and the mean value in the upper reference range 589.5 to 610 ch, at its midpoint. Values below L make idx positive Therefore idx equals -3.93 ch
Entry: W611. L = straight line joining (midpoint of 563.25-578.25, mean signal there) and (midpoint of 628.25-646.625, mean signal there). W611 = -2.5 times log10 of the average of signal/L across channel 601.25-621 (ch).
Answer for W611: 0.20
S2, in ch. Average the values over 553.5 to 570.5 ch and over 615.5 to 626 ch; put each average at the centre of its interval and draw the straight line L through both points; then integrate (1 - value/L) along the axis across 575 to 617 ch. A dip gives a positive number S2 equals -3.9 ch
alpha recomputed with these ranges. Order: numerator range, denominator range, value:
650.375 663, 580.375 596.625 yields 0.91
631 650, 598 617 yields 1.23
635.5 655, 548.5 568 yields 1.19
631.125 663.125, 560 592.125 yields 1.05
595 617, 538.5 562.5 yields 1.10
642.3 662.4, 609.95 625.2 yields 1.13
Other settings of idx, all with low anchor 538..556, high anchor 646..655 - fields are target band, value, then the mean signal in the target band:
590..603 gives -1.6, 22.7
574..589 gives -2.1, 22.6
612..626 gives 1.1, 19.3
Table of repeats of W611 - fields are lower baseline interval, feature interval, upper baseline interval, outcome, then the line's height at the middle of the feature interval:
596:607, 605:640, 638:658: 0.069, 22.9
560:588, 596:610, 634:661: 0.067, 23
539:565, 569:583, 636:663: -0.118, 20.4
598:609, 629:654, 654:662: -0.202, 20.6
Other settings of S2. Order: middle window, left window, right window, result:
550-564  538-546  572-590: -0.15 ch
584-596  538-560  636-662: -0.96 ch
